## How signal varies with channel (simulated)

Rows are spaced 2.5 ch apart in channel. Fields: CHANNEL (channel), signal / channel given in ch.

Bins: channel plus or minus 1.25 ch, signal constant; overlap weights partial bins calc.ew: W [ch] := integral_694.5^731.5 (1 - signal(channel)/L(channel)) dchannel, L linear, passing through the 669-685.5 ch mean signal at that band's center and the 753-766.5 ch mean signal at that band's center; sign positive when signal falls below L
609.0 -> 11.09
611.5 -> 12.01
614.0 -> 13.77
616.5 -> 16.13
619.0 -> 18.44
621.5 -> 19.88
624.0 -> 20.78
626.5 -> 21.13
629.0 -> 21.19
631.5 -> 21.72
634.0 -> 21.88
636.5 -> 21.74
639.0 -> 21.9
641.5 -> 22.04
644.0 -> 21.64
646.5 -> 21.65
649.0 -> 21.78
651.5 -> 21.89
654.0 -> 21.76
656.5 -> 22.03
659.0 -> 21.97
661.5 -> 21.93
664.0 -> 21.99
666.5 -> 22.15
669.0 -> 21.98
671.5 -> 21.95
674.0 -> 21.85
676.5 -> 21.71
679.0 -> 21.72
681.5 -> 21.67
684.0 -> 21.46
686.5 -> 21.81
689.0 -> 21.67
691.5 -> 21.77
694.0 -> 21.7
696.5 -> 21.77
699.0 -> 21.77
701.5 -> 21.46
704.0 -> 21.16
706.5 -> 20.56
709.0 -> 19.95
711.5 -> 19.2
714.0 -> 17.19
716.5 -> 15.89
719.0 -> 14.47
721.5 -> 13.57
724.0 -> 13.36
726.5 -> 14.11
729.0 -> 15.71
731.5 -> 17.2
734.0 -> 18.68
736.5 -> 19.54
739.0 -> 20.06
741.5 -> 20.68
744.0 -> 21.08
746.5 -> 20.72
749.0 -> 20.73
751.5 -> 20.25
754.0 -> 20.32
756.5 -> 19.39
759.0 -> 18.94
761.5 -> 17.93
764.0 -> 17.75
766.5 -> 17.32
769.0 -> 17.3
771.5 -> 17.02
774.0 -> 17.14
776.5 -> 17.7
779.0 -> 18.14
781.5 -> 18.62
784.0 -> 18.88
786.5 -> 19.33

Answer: 4.62 ch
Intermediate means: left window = 21.7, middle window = 17.9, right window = 18.7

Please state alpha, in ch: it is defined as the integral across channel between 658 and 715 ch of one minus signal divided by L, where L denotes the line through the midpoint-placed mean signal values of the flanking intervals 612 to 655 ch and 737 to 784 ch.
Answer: -4.4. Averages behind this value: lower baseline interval 20.4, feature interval 21.3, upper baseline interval 19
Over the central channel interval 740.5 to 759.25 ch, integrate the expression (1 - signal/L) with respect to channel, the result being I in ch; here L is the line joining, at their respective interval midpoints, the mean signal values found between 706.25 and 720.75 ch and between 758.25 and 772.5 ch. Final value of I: -2.9 ch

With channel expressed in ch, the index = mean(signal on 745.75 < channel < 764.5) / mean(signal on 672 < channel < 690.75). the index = 0.9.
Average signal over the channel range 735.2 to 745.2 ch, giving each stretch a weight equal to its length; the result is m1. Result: 20.3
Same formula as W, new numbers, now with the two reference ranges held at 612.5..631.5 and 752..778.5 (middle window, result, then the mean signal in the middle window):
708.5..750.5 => 1.3 ch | 17.7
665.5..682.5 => -3.0 ch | 21.9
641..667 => -4.4 ch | 21.9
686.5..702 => -2.7 ch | 21.7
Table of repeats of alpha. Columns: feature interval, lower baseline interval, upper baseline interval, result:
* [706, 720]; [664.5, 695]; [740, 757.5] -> 2.2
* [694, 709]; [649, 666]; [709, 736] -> -2.6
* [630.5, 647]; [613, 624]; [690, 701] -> -2.8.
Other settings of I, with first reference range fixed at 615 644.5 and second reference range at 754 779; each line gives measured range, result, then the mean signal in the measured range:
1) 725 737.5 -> 1.2 ch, 16.9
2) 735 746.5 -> -1.2 ch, 20.3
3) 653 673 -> -2.0 ch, 22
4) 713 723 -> 2.0 ch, 15.2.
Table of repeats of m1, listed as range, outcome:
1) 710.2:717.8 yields 17.4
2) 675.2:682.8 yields 21.7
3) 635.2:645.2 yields 21.8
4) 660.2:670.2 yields 22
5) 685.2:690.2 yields 21.7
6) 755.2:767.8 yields 18.3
